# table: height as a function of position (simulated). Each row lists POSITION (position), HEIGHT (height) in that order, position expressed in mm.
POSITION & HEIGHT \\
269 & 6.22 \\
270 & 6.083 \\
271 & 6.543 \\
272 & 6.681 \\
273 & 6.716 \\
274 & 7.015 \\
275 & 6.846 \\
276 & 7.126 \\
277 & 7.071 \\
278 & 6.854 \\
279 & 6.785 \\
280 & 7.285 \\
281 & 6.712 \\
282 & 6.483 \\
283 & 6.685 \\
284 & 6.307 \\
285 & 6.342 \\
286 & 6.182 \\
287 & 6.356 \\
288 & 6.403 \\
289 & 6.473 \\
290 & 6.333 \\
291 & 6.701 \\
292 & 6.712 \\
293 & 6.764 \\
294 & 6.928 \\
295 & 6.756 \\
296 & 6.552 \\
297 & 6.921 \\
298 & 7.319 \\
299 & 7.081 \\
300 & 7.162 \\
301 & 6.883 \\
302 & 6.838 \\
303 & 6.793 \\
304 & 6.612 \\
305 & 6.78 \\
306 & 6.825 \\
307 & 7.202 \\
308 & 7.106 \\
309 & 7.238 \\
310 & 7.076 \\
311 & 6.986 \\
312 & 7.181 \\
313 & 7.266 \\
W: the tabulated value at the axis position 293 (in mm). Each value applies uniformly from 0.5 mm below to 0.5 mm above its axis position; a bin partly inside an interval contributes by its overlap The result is 6.764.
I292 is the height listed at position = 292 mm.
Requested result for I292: 6.712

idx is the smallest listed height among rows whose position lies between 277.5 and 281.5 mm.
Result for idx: 6.712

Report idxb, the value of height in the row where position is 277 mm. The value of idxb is 7.071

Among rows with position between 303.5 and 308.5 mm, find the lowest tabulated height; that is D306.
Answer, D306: 6.612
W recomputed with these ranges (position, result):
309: 7.238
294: 6.928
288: 6.403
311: 6.986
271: 6.543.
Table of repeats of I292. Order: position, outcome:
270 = 6.083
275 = 6.846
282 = 6.483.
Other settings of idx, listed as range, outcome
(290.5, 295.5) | 6.701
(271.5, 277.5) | 6.681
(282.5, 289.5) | 6.182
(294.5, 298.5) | 6.552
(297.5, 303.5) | 6.793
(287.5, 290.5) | 6.333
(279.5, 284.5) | 6.307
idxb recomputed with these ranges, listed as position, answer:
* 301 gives 6.883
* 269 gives 6.22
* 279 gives 6.785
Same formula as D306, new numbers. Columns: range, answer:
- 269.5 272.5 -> 6.083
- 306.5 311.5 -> 6.986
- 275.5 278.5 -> 6.854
